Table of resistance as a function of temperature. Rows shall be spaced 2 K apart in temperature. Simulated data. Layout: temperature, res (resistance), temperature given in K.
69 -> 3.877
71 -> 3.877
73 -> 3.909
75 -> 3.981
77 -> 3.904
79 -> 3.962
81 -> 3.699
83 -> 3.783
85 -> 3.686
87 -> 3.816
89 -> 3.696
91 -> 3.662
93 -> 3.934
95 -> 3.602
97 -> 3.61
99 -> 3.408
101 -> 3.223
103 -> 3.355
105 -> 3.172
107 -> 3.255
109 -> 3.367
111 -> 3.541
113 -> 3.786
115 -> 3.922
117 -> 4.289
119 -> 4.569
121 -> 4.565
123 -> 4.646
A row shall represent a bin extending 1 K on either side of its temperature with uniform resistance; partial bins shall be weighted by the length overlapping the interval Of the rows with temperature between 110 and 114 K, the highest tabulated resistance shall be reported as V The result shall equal 3.786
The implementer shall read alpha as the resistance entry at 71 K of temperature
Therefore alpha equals 3.877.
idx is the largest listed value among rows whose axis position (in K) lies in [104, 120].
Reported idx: 4.569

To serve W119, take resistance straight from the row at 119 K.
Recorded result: 4.569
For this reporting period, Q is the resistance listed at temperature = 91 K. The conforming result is 3.662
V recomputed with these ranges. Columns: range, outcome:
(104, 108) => 3.255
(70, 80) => 3.981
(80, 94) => 3.934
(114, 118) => 4.289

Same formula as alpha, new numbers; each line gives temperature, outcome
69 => 3.877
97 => 3.61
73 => 3.909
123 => 4.646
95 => 3.602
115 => 3.922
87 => 3.816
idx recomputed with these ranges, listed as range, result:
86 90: 3.816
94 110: 3.61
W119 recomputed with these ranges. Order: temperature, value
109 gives 3.367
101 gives 3.223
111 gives 3.541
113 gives 3.786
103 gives 3.355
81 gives 3.699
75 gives 3.981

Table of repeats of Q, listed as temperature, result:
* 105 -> 3.172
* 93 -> 3.934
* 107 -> 3.255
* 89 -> 3.696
